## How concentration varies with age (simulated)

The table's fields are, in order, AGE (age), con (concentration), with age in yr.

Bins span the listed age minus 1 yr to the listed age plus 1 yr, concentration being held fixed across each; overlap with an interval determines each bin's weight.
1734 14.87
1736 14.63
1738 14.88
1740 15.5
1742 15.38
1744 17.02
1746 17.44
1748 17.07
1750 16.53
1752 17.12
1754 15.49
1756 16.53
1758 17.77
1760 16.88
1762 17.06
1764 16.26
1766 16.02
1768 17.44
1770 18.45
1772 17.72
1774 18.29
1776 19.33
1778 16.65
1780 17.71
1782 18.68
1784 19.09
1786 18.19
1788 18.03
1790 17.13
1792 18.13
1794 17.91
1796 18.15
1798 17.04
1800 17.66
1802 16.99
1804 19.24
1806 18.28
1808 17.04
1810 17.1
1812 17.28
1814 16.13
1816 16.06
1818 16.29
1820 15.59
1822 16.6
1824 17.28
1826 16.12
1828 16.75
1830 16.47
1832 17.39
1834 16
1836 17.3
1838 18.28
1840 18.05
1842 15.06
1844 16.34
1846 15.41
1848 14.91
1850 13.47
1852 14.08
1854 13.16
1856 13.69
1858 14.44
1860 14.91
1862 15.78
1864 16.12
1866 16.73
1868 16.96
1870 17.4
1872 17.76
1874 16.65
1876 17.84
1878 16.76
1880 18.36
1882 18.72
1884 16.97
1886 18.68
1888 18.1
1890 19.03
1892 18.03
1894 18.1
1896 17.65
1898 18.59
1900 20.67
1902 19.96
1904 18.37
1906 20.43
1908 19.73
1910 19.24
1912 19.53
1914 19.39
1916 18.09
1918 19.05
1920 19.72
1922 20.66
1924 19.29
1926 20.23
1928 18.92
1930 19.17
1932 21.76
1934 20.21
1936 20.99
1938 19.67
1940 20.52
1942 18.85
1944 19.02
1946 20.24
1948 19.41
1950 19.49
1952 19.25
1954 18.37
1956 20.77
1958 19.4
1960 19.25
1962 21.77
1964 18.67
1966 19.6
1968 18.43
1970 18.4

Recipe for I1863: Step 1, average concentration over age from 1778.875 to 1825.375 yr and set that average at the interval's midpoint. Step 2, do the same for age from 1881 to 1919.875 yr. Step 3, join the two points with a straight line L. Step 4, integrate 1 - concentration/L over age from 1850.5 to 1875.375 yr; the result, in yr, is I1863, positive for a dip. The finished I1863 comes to 3.7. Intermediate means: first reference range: 17.4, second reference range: 18.9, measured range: 15.6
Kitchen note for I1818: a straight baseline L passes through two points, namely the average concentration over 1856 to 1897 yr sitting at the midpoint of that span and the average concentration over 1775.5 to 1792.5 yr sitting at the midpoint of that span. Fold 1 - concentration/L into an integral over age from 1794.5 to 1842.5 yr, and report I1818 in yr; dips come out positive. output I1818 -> 1.9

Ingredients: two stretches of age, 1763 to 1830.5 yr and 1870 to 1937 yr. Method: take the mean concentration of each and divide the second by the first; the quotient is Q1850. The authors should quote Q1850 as 1.1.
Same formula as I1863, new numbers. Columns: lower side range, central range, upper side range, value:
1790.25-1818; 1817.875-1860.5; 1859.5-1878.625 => 3.13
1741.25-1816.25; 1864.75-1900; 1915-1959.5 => 1.94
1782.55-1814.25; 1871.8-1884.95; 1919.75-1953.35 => 0.96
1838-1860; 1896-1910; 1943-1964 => -1.64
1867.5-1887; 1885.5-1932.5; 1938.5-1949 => -1.70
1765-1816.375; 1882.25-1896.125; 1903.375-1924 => 0.69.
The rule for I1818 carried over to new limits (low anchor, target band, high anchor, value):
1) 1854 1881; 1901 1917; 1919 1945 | -0.6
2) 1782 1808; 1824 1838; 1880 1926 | 1.1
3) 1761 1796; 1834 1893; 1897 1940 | 7.6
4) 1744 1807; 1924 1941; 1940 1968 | -0.7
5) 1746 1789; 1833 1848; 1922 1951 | 1.6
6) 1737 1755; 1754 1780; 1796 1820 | -1.1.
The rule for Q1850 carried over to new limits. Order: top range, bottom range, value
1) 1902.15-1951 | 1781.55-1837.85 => 1.14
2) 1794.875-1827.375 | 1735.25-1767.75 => 1.04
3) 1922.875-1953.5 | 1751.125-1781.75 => 1.14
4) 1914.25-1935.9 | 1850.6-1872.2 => 1.28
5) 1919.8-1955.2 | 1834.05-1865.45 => 1.28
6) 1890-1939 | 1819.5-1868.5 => 1.23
